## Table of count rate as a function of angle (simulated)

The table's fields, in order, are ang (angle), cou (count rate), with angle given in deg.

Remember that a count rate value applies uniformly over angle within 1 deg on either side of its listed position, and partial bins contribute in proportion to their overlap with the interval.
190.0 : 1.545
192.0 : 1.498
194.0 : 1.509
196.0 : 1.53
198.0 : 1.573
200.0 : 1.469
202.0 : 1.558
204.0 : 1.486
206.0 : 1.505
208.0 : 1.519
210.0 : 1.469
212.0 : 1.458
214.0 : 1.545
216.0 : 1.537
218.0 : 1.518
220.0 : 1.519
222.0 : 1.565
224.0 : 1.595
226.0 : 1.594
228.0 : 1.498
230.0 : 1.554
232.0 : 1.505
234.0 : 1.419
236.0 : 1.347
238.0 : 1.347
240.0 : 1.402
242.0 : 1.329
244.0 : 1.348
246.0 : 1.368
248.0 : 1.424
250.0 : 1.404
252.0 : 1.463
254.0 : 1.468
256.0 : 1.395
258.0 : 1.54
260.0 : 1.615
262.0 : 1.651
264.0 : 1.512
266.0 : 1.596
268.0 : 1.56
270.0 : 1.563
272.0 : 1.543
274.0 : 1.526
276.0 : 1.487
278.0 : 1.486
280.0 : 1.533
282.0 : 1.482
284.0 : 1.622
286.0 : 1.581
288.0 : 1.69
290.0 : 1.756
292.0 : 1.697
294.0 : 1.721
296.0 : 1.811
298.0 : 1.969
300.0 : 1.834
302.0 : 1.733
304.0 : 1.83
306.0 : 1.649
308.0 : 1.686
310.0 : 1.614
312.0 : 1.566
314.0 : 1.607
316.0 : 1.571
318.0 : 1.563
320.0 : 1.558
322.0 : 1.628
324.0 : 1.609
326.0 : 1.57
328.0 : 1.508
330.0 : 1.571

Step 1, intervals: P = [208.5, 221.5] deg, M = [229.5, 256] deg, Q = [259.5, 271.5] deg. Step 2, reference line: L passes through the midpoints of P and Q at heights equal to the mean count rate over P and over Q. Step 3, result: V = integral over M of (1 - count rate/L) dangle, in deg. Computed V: 2.4 deg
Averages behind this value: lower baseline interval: 1.51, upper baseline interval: 1.58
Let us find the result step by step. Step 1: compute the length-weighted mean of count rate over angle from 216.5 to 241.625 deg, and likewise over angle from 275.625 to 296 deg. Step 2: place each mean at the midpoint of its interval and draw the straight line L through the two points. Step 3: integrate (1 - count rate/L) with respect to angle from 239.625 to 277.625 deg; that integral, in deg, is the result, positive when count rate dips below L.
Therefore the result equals 1.7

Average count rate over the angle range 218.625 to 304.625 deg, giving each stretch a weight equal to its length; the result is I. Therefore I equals 1.55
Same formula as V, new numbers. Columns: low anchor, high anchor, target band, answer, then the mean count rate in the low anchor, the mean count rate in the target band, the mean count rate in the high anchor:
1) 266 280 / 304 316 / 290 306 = -1.84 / 1.53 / 1.79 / 1.64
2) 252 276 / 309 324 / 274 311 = -2.54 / 1.54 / 1.67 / 1.59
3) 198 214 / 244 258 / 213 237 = -0.76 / 1.5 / 1.52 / 1.42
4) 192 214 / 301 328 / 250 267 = 0.48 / 1.51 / 1.52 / 1.63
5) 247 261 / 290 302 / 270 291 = 1.34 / 1.47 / 1.57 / 1.8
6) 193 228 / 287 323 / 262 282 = 1.19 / 1.53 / 1.54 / 1.69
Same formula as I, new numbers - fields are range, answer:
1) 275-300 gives 1.66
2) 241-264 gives 1.46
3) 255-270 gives 1.55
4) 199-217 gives 1.51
